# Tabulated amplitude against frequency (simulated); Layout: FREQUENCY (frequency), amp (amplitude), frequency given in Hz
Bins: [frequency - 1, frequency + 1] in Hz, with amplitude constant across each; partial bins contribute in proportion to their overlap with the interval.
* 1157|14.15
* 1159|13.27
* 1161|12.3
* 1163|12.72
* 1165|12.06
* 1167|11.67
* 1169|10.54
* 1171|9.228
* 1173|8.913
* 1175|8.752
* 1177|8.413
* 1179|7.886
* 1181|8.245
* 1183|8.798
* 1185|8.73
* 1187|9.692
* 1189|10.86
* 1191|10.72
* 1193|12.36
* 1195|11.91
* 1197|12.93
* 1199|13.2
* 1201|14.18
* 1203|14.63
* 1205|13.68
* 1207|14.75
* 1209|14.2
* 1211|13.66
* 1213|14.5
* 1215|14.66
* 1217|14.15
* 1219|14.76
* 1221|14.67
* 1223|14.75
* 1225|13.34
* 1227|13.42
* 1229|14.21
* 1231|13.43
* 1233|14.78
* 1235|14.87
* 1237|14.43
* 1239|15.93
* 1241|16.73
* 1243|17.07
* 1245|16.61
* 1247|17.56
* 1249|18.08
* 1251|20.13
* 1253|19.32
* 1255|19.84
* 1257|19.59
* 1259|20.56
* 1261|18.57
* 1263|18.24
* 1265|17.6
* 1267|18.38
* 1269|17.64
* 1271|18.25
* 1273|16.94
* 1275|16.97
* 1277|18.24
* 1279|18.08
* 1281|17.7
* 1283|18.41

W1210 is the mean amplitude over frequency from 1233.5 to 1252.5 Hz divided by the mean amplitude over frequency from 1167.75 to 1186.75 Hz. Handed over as 1.89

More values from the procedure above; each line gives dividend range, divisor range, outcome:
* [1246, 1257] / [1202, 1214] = 1.34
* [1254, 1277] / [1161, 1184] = 1.87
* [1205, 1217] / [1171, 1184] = 1.67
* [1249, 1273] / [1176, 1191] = 2.07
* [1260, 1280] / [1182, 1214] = 1.44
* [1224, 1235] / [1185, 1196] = 1.28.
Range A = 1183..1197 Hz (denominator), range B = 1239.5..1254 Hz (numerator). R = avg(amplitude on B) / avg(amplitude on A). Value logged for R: 1.7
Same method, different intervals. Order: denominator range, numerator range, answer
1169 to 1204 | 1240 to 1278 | 1.73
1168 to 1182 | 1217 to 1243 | 1.66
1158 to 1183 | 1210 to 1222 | 1.40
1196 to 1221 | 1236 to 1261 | 1.27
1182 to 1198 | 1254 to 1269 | 1.76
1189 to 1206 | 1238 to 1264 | 1.43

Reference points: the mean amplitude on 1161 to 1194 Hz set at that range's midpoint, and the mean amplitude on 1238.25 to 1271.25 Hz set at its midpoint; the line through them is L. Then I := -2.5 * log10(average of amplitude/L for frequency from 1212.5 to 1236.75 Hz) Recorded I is 0.05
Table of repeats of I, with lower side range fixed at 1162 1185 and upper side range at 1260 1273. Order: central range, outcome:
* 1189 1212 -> -0.09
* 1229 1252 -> -0.03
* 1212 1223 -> -0.07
